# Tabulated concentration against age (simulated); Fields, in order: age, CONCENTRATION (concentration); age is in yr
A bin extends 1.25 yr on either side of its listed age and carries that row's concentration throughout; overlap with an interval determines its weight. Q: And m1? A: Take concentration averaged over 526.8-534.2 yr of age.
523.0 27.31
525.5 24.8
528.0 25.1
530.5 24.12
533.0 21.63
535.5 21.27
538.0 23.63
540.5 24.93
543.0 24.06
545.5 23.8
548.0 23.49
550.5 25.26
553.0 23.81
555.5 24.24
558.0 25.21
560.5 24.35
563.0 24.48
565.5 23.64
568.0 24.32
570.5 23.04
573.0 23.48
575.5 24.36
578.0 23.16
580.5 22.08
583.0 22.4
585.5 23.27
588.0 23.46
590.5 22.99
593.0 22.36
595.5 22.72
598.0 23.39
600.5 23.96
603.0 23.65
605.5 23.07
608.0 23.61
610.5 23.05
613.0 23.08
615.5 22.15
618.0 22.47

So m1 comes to 23.6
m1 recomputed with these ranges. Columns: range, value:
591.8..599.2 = 22.8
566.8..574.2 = 23.6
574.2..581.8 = 23.2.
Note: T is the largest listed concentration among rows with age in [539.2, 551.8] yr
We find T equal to 25.26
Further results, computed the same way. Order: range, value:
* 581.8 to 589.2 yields 23.46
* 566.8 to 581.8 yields 24.36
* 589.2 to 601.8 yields 23.96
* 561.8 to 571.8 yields 24.48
